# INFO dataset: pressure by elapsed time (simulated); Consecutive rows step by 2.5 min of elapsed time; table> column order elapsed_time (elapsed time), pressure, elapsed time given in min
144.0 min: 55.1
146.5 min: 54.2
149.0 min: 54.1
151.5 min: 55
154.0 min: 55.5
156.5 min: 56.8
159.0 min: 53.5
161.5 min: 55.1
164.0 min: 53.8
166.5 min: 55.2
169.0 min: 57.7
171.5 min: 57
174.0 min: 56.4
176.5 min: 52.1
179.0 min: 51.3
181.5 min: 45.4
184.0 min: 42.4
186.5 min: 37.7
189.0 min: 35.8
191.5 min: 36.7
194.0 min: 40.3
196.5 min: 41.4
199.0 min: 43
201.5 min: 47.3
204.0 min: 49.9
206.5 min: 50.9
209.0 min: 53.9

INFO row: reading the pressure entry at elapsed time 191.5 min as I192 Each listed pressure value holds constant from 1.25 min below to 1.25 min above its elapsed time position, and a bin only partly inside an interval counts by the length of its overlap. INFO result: 36.7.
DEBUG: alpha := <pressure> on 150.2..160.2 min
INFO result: 55.2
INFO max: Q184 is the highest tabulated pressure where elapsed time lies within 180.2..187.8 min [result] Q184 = 45.4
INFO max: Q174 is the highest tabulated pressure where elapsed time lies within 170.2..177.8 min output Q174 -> 57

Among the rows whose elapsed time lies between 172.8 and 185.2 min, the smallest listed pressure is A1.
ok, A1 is 42.4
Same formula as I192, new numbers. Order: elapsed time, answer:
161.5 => 55.1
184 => 42.4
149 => 54.1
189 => 35.8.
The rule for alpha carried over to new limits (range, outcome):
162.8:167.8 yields 54.5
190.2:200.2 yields 40.3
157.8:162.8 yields 54.3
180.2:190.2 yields 40.4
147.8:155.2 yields 54.9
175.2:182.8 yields 49.6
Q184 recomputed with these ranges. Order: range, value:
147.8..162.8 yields 56.8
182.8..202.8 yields 47.3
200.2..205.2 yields 49.9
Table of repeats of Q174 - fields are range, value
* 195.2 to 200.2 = 43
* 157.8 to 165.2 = 55.1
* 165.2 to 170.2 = 57.7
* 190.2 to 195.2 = 40.3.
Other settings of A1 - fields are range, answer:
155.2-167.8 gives 53.5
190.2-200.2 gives 36.7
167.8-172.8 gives 57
